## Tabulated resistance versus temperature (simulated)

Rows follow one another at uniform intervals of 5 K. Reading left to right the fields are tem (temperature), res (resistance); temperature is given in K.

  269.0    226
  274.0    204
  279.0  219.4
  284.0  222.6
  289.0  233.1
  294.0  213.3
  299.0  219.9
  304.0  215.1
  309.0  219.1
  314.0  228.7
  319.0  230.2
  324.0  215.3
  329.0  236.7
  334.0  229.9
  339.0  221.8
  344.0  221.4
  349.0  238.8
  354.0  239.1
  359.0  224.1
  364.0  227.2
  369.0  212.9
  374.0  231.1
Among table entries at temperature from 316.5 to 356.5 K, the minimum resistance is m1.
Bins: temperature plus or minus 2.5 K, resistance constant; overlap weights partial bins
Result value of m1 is 215.3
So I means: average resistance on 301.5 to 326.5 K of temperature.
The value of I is 222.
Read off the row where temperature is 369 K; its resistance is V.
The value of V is 212.9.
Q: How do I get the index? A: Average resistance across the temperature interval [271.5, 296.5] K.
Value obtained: 218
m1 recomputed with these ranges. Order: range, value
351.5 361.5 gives 224.1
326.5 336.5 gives 229.9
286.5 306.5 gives 213.3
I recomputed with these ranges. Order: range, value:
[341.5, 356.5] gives 233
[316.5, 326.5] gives 223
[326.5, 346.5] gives 227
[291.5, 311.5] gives 217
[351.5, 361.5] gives 232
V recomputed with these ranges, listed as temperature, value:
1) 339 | 221.8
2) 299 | 219.9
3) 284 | 222.6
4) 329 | 236.7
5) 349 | 238.8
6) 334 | 229.9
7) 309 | 219.1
